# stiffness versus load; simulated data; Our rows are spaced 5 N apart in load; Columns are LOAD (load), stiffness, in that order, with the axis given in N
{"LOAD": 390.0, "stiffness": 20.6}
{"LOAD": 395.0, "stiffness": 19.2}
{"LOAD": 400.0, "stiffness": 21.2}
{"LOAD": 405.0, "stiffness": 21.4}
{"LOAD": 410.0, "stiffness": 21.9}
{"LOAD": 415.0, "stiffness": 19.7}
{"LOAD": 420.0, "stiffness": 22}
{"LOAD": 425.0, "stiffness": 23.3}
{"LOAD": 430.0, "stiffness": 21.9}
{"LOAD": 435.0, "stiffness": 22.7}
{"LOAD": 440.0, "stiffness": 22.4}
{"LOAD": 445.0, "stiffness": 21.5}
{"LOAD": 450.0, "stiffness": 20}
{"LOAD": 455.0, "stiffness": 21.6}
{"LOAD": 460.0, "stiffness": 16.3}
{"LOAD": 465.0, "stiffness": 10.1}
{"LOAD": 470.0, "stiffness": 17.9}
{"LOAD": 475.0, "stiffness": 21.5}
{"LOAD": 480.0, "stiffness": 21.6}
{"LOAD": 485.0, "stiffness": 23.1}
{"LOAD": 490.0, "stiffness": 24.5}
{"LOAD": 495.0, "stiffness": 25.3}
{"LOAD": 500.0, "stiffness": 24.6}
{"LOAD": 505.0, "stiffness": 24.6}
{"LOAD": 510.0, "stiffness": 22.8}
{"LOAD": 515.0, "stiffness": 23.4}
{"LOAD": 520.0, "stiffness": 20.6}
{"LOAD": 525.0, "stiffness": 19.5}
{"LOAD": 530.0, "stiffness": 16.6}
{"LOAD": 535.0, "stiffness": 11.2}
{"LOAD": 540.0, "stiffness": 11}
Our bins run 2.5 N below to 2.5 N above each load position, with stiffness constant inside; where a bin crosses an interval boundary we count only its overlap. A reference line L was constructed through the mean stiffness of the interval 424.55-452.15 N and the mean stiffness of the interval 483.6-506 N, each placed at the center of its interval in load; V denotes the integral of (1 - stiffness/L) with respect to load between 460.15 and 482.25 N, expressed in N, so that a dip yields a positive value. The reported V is 5.5 N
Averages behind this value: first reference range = 21.9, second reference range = 24.5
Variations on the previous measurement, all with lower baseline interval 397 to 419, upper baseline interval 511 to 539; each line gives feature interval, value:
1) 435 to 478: 1.5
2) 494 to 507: -4.2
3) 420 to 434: -1.3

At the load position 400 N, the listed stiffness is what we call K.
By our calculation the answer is 21.2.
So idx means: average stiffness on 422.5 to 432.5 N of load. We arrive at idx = 22.6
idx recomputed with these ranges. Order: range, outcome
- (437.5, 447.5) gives 21.9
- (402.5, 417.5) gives 21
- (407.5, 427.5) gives 21.7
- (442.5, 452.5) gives 20.8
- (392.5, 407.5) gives 20.6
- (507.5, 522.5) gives 22.3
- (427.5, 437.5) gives 22.3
